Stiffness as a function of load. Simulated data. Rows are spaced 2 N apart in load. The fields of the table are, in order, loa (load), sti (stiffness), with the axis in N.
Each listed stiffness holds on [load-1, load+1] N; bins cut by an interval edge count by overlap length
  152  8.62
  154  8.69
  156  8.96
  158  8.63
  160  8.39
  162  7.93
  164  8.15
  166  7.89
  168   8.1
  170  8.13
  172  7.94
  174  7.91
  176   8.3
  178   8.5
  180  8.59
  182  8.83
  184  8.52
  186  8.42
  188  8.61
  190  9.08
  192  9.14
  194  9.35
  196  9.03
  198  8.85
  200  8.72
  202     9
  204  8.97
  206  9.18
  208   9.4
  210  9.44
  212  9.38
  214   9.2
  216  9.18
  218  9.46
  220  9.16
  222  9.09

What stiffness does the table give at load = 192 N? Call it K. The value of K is 9.14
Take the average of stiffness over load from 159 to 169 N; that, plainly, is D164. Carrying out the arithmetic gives 8.09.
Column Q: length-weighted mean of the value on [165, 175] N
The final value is 7.99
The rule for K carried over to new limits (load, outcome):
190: 9.08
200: 8.72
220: 9.16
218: 9.46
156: 8.96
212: 9.38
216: 9.18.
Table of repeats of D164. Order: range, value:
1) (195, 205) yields 8.91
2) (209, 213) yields 9.41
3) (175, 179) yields 8.4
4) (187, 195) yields 9.04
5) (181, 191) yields 8.69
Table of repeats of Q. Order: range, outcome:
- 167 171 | 8.12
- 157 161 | 8.51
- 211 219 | 9.3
